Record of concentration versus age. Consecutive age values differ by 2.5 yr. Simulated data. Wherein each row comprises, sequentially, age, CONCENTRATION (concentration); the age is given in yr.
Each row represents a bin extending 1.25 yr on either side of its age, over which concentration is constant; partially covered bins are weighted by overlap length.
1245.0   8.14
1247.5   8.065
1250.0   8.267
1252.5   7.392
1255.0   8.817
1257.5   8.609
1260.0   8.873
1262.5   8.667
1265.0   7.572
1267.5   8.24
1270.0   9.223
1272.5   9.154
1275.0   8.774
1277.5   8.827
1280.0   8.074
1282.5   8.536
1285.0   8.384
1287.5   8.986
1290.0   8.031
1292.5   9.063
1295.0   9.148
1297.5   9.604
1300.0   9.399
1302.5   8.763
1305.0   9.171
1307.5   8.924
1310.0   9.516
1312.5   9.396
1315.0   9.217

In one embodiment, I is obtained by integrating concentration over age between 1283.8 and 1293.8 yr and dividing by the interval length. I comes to 8.62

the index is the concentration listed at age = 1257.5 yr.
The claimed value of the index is 8.609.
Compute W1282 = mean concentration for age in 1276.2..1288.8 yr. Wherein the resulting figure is 8.56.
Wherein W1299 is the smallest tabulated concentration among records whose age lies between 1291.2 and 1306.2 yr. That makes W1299 8.763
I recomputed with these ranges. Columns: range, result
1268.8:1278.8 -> 8.99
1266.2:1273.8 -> 8.86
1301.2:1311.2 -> 9.09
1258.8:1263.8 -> 8.76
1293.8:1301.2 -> 9.39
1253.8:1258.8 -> 8.71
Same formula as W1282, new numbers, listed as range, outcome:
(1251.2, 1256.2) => 8.1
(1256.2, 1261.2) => 8.74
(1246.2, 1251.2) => 8.16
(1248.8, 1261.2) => 8.39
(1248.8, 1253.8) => 7.83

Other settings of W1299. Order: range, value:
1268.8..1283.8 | 8.074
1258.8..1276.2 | 7.572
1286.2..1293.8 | 8.031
